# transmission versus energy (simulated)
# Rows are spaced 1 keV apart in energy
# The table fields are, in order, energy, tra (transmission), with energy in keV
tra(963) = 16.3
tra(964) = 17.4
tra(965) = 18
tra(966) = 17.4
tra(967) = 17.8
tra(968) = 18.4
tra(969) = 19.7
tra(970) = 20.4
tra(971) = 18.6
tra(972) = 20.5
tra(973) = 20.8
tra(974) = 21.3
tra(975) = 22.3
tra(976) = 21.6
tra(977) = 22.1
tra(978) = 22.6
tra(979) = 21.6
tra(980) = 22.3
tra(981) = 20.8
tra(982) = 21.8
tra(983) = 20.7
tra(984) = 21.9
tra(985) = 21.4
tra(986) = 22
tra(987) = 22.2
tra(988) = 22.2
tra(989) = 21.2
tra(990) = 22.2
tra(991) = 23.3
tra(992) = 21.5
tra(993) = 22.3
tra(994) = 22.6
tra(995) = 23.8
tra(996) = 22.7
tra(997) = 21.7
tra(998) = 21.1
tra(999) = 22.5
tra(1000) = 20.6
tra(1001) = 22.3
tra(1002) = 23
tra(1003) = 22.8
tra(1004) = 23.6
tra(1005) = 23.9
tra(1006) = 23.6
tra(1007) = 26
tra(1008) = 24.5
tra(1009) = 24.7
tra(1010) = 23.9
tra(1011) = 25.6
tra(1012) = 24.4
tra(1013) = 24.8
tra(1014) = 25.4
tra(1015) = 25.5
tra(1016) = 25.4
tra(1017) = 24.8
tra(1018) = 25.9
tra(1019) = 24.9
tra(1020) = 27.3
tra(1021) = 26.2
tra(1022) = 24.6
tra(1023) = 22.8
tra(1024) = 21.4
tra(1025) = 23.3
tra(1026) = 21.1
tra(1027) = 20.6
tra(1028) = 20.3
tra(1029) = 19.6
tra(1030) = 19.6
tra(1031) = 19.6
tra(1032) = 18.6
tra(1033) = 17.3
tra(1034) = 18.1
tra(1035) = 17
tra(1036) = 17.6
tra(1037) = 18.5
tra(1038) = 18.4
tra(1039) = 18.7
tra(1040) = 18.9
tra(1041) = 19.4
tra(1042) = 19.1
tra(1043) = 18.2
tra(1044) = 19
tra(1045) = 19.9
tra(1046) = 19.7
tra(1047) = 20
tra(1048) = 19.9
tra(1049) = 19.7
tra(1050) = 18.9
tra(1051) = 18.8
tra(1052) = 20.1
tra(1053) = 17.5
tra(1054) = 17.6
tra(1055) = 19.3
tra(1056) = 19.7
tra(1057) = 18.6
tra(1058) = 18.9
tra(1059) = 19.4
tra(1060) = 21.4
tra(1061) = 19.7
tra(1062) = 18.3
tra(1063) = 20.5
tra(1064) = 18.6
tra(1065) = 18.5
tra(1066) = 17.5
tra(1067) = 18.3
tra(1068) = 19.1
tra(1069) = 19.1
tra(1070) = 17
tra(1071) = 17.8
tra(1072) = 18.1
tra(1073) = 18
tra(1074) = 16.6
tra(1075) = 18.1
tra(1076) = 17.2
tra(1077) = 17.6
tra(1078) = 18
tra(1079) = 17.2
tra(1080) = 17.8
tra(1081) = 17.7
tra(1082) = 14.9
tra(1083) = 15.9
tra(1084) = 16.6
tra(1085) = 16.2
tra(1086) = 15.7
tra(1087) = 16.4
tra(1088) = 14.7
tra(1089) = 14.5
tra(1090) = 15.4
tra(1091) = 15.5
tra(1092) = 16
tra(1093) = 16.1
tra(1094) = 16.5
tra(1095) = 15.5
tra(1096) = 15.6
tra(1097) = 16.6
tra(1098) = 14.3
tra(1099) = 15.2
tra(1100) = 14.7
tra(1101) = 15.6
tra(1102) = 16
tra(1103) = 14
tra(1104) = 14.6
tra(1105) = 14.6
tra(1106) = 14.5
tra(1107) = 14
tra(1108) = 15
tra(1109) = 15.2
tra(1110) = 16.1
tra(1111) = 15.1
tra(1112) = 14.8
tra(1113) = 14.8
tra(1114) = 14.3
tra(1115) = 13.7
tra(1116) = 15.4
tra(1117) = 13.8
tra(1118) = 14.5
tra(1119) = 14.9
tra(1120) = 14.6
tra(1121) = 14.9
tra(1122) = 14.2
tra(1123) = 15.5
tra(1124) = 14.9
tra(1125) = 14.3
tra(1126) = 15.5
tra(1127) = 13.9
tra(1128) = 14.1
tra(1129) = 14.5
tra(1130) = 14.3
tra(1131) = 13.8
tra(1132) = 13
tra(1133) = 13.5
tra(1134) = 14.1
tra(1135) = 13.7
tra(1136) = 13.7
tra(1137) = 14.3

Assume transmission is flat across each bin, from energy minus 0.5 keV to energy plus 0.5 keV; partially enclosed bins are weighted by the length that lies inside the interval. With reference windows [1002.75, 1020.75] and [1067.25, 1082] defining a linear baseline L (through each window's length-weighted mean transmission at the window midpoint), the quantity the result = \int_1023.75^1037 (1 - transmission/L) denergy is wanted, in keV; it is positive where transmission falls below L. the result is 1.9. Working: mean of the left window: 24.9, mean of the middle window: 19.5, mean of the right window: 17.7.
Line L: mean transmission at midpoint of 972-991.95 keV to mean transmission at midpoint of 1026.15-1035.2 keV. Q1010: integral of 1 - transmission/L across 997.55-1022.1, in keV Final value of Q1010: -4.9 keV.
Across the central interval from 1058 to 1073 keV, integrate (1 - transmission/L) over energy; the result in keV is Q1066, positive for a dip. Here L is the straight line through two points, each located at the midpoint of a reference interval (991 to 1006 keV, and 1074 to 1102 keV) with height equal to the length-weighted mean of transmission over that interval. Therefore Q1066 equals -0.88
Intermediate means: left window 22.5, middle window 18.8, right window 16.1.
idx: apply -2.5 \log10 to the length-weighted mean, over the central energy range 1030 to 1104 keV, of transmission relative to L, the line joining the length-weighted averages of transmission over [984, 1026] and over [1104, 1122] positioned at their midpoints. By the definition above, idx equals 0.04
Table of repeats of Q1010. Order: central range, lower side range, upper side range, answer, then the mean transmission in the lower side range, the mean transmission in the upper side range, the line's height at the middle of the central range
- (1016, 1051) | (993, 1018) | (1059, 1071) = 1.46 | 23.7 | 18.9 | 21.5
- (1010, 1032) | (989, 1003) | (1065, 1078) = -2.68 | 22.3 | 17.9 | 20.8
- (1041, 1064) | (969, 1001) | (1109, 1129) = -1.41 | 21.7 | 14.7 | 18.2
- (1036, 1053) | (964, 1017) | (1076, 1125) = -0.24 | 22.2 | 15.4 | 18.8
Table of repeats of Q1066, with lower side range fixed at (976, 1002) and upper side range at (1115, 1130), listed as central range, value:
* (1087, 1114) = 1.1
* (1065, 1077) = -0.3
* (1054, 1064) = -0.7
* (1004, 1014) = -1.8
